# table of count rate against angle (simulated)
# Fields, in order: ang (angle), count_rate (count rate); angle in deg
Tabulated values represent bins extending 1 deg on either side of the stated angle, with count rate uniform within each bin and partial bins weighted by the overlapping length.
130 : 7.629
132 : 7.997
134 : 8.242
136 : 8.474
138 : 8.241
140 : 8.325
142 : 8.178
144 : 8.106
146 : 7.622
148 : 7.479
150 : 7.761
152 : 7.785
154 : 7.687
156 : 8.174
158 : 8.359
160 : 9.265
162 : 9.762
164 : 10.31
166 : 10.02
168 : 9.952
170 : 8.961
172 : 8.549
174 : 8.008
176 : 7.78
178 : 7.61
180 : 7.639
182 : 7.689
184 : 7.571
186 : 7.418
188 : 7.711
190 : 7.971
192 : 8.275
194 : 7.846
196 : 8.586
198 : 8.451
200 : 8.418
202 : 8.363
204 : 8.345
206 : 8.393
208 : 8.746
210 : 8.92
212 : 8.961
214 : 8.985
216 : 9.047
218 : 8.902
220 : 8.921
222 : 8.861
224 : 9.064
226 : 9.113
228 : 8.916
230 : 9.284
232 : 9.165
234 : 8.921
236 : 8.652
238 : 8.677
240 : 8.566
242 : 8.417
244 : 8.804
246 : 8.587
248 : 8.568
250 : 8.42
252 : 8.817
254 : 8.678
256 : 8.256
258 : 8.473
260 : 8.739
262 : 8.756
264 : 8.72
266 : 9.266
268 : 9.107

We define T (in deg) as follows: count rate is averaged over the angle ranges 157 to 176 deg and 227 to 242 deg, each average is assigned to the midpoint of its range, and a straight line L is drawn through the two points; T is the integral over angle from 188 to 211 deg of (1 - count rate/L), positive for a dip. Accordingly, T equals 1.7 deg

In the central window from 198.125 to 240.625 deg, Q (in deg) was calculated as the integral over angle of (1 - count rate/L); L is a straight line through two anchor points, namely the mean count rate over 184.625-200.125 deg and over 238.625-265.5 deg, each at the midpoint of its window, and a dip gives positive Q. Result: -2.60 deg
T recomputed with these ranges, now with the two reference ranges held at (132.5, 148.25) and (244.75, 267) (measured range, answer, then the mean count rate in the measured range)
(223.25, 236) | -0.8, 9.04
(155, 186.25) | -1.3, 8.59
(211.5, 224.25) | -0.7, 8.96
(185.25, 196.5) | 0.5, 7.95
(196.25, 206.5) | 0.0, 8.41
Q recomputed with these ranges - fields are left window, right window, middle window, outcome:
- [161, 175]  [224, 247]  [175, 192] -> 2.8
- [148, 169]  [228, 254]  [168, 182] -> 1.0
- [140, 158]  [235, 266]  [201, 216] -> -0.7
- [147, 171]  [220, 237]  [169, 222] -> 3.4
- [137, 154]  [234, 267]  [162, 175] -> -2.0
